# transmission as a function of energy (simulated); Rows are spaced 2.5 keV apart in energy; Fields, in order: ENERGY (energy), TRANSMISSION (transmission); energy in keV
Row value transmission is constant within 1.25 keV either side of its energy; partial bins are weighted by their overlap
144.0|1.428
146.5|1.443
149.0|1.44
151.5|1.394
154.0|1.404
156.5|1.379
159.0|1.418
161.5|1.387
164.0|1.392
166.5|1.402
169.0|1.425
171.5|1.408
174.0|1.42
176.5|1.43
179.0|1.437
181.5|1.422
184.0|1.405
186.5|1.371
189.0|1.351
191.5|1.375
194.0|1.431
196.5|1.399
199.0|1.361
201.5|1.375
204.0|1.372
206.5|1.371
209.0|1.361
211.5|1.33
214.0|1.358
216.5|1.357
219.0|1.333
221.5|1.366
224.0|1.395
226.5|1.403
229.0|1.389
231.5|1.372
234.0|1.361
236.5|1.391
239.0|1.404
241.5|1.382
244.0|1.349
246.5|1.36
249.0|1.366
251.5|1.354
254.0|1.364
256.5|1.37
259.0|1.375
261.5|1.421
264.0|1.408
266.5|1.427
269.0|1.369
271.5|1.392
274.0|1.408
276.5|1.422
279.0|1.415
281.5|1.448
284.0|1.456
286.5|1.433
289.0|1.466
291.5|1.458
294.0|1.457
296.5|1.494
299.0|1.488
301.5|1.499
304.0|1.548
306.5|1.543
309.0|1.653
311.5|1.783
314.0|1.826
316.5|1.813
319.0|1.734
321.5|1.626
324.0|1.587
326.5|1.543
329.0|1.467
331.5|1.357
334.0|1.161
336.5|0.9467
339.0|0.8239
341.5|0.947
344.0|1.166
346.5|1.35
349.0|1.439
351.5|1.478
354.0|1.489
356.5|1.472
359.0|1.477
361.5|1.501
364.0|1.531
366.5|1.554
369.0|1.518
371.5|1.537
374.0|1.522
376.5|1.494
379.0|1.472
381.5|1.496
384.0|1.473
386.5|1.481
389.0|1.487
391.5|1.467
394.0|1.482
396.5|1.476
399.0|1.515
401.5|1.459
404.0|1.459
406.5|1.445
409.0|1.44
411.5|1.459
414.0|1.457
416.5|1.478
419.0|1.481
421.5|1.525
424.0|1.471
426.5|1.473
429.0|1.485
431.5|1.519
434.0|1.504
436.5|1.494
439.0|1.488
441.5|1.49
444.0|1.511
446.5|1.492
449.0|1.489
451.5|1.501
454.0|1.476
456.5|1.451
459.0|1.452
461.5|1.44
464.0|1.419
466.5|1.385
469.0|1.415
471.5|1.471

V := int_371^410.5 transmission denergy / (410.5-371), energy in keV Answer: 1.48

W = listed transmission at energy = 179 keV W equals 1.437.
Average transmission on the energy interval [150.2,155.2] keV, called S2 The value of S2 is 1.4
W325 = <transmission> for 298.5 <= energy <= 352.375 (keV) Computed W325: 1.44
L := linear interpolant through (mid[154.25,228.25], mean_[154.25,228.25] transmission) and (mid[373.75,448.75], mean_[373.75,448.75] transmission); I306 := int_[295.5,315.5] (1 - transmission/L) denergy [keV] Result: -2.4 keV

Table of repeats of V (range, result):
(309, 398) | 1.46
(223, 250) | 1.38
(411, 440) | 1.49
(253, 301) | 1.43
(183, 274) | 1.38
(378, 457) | 1.48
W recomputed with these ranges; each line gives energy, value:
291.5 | 1.458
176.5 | 1.43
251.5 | 1.354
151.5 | 1.394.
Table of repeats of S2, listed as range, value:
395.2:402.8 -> 1.48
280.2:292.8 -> 1.45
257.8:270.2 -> 1.4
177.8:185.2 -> 1.42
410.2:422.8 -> 1.48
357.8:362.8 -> 1.49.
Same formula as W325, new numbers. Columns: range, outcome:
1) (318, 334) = 1.52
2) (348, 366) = 1.49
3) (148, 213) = 1.39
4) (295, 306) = 1.51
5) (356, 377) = 1.51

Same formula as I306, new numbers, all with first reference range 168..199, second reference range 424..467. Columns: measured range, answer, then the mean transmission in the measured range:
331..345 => 3.8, 1.05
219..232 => 0.3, 1.38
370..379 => -0.3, 1.51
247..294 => 0.6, 1.41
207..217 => 0.4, 1.35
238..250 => 0.4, 1.37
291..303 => -0.4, 1.48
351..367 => -0.5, 1.5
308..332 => -3.4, 1.65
